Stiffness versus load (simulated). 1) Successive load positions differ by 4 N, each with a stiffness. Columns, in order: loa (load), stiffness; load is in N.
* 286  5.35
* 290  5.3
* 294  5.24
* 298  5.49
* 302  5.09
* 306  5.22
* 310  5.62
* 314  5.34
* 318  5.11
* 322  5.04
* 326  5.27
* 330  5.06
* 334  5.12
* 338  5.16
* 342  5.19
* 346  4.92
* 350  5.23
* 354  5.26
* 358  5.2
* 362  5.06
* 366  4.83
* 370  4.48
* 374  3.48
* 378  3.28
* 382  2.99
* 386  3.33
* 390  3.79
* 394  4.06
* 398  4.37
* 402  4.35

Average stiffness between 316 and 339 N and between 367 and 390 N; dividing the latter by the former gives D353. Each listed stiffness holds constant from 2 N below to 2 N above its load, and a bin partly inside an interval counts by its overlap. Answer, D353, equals 0.70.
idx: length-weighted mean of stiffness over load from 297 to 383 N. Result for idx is 4.9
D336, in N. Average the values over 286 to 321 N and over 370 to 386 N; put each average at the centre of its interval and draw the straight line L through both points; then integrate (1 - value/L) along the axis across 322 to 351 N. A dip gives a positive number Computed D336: -4.4 N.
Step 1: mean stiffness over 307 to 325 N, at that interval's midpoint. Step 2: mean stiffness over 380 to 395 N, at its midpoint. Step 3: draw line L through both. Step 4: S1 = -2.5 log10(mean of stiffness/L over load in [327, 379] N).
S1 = -0.11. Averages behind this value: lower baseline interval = 5.27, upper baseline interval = 3.51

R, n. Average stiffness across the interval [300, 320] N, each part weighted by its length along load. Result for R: 5.28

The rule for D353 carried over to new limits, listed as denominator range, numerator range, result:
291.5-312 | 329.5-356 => 0.96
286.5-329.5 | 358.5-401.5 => 0.76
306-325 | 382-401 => 0.72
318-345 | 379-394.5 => 0.68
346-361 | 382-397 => 0.71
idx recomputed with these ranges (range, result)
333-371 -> 5.06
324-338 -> 5.15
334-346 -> 5.12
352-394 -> 4.16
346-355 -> 5.17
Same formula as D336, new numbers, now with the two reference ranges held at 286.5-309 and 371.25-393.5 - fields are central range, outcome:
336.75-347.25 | -1.9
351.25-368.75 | -5.0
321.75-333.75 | -1.3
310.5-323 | -0.9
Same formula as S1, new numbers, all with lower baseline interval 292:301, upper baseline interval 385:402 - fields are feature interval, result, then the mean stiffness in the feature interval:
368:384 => 0.188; 3.56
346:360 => -0.144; 5.19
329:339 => -0.067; 5.11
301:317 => -0.033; 5.32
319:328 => -0.041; 5.15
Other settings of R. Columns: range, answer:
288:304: 5.28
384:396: 3.73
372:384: 3.25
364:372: 4.66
